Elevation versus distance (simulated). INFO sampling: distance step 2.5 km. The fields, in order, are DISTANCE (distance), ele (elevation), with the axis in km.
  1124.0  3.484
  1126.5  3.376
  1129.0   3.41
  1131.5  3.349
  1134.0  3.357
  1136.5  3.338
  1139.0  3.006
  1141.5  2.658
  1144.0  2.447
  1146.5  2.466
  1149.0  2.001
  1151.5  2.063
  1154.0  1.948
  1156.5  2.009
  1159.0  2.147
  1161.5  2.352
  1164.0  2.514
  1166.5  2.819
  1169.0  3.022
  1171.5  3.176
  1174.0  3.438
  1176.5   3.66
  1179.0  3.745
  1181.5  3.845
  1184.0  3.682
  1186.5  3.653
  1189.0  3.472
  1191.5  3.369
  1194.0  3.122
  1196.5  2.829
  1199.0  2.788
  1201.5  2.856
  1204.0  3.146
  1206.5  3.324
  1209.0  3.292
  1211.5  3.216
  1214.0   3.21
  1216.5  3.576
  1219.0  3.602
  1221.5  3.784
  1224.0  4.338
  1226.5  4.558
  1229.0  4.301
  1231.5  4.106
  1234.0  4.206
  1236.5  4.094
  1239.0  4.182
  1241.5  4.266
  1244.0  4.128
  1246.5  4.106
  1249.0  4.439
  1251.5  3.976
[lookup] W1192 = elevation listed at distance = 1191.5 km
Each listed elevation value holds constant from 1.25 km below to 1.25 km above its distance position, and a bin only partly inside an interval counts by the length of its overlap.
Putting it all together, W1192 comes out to 3.369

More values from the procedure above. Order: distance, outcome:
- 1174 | 3.438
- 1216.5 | 3.576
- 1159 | 2.147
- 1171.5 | 3.176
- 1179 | 3.745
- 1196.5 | 2.829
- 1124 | 3.484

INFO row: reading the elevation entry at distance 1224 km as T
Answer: 4.338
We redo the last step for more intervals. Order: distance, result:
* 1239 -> 4.182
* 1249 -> 4.439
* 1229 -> 4.301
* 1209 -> 3.292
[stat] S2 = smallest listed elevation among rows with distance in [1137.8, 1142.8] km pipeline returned 2.658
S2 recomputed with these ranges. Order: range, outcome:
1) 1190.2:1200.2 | 2.788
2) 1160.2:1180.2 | 2.352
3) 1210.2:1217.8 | 3.21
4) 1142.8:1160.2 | 1.948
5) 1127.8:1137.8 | 3.338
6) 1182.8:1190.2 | 3.472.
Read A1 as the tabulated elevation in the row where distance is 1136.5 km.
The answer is 3.338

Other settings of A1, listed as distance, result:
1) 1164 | 2.514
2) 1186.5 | 3.653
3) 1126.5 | 3.376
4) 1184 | 3.682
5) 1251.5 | 3.976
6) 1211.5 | 3.216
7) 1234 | 4.206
